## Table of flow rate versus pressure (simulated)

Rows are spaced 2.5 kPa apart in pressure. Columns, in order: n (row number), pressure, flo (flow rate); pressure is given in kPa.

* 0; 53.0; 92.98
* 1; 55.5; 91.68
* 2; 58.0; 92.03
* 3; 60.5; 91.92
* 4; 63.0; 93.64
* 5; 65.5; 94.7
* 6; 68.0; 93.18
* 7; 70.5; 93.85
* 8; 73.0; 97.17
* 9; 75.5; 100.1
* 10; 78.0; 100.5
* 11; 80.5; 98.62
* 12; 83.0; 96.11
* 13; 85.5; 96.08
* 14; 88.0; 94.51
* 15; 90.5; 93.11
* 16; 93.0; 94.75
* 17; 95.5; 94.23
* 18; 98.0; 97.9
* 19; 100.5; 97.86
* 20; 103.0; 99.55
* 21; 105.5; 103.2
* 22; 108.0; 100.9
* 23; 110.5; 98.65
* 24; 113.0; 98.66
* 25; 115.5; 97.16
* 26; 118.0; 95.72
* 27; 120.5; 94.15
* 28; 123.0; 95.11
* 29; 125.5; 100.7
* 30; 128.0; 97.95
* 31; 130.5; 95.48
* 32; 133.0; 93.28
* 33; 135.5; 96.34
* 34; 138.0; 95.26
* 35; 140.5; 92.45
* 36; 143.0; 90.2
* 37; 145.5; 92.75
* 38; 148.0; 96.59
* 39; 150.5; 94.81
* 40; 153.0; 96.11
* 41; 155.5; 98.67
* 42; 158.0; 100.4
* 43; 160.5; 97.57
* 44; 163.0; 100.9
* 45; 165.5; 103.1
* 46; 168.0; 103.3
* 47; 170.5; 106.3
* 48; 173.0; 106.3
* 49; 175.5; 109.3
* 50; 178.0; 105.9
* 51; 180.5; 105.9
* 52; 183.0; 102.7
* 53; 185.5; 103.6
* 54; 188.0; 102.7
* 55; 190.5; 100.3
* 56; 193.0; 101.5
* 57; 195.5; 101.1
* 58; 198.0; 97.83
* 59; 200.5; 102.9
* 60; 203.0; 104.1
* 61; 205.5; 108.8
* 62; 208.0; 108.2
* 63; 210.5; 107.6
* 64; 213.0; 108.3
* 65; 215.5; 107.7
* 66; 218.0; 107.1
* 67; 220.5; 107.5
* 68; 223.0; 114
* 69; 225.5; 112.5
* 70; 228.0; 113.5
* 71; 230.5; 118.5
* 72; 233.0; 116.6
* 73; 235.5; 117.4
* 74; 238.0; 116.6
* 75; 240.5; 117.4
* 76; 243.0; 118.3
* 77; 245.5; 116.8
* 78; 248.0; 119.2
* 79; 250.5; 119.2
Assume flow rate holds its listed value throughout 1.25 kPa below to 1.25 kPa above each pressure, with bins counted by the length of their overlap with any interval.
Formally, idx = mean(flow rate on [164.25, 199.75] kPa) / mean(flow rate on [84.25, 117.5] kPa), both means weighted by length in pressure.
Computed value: 1.06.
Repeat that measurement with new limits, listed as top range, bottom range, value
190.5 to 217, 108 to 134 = 1.08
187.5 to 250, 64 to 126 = 1.13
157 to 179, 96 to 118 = 1.05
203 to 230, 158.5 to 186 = 1.05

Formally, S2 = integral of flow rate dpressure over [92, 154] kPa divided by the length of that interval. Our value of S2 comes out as 96.4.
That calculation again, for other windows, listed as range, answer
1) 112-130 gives 97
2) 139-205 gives 101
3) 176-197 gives 103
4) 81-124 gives 97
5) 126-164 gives 96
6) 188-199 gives 101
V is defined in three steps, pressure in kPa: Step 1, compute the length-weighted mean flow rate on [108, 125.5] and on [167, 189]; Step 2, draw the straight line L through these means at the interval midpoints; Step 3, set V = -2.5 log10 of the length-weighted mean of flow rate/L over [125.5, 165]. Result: 0.05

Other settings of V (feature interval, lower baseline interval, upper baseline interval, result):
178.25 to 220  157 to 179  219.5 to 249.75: 0.05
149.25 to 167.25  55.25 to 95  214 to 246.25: 0.07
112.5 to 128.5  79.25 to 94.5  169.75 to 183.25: 0.03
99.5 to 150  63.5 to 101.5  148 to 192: 0.03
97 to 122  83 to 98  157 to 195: -0.02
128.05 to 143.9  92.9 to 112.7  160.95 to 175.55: 0.08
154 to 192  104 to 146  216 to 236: 0.01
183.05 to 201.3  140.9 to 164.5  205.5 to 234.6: 0.04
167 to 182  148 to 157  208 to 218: -0.06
